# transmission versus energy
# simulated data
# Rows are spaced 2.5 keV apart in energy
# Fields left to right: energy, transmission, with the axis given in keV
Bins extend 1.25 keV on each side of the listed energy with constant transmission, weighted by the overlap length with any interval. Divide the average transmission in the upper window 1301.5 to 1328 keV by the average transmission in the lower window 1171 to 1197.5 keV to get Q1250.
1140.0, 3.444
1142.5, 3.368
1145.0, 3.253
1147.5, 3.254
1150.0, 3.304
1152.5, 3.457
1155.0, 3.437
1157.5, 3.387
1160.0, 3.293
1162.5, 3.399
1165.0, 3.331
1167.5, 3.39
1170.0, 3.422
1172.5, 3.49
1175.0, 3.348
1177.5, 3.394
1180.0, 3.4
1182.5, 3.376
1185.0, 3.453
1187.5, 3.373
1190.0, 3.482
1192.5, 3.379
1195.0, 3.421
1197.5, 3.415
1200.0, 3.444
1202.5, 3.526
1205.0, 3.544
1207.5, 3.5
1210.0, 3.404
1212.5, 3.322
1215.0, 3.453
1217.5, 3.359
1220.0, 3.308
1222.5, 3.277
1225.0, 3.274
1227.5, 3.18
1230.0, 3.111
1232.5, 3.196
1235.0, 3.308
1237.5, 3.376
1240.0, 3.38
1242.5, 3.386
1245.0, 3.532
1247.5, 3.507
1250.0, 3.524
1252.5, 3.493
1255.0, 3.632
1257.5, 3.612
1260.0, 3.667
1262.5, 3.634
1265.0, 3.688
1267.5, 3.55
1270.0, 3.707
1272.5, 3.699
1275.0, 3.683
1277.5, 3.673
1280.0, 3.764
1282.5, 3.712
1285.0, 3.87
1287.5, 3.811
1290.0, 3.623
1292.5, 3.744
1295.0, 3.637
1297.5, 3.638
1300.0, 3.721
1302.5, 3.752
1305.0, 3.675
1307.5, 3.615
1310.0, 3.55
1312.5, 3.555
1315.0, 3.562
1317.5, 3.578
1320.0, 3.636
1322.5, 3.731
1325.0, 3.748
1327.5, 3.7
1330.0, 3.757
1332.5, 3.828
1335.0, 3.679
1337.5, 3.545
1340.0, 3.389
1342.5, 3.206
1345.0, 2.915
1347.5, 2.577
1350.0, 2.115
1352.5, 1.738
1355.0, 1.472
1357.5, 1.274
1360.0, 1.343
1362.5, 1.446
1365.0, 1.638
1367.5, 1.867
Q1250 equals 1.07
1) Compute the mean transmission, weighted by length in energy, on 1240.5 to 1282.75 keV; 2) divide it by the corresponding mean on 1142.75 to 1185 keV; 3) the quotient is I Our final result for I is 1.1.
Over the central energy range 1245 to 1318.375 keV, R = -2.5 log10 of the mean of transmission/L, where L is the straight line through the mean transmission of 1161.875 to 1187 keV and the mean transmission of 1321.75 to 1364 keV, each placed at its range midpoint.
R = -0.21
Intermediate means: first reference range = 3.4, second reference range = 2.77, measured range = 3.65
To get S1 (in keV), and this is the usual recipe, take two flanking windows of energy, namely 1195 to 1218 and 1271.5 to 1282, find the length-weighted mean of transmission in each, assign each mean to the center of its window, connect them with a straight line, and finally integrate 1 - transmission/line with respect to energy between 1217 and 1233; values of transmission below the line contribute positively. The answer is 1.2 keV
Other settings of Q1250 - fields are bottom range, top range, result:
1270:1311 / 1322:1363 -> 0.76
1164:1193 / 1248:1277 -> 1.06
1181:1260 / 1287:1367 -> 0.91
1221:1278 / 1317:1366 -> 0.81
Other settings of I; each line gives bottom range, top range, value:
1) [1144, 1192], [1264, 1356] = 1.02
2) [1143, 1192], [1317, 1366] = 0.83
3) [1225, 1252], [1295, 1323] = 1.08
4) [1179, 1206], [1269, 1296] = 1.08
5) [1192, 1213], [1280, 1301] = 1.08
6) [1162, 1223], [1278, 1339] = 1.08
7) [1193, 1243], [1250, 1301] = 1.09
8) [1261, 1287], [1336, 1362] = 0.63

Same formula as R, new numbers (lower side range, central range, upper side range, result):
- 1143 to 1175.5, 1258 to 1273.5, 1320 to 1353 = -0.11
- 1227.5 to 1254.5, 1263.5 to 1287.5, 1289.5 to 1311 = -0.05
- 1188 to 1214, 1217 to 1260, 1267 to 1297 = 0.06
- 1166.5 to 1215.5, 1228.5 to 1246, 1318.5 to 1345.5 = 0.05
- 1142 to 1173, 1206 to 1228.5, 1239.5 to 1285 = 0.05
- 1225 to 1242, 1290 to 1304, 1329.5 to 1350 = -0.13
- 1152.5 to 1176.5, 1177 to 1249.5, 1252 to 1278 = 0.04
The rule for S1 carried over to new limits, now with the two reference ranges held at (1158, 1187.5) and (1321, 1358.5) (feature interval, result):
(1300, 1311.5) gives -2.2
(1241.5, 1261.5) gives -2.2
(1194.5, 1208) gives -0.6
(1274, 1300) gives -5.0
